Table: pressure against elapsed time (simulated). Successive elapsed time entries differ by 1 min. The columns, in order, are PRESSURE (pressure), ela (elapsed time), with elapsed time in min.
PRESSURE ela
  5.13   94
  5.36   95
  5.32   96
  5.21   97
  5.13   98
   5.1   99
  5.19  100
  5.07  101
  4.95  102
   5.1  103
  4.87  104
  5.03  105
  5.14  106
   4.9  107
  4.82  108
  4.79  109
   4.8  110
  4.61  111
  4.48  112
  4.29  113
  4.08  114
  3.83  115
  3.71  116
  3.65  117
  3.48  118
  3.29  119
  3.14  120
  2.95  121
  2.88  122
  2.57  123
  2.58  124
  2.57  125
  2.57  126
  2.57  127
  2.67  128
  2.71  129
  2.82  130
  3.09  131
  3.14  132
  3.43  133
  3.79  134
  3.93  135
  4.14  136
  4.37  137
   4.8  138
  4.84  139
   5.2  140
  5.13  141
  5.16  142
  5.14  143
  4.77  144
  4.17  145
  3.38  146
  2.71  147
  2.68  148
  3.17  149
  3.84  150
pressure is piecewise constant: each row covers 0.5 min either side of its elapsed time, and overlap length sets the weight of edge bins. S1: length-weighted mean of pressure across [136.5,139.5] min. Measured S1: 4.67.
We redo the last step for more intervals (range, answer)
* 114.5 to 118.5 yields 3.67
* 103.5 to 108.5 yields 4.95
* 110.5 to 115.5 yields 4.26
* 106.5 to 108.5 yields 4.86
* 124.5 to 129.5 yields 2.62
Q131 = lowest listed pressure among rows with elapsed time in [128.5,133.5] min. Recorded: 2.71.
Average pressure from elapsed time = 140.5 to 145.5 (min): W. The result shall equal 4.87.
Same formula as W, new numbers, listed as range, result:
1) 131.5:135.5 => 3.57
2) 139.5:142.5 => 5.16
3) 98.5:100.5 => 5.14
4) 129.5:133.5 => 3.12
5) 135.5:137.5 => 4.25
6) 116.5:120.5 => 3.39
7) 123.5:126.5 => 2.57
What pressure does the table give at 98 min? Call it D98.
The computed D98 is 5.13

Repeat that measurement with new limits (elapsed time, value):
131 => 3.09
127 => 2.57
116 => 3.71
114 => 4.08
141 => 5.13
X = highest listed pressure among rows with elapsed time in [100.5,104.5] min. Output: 5.1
